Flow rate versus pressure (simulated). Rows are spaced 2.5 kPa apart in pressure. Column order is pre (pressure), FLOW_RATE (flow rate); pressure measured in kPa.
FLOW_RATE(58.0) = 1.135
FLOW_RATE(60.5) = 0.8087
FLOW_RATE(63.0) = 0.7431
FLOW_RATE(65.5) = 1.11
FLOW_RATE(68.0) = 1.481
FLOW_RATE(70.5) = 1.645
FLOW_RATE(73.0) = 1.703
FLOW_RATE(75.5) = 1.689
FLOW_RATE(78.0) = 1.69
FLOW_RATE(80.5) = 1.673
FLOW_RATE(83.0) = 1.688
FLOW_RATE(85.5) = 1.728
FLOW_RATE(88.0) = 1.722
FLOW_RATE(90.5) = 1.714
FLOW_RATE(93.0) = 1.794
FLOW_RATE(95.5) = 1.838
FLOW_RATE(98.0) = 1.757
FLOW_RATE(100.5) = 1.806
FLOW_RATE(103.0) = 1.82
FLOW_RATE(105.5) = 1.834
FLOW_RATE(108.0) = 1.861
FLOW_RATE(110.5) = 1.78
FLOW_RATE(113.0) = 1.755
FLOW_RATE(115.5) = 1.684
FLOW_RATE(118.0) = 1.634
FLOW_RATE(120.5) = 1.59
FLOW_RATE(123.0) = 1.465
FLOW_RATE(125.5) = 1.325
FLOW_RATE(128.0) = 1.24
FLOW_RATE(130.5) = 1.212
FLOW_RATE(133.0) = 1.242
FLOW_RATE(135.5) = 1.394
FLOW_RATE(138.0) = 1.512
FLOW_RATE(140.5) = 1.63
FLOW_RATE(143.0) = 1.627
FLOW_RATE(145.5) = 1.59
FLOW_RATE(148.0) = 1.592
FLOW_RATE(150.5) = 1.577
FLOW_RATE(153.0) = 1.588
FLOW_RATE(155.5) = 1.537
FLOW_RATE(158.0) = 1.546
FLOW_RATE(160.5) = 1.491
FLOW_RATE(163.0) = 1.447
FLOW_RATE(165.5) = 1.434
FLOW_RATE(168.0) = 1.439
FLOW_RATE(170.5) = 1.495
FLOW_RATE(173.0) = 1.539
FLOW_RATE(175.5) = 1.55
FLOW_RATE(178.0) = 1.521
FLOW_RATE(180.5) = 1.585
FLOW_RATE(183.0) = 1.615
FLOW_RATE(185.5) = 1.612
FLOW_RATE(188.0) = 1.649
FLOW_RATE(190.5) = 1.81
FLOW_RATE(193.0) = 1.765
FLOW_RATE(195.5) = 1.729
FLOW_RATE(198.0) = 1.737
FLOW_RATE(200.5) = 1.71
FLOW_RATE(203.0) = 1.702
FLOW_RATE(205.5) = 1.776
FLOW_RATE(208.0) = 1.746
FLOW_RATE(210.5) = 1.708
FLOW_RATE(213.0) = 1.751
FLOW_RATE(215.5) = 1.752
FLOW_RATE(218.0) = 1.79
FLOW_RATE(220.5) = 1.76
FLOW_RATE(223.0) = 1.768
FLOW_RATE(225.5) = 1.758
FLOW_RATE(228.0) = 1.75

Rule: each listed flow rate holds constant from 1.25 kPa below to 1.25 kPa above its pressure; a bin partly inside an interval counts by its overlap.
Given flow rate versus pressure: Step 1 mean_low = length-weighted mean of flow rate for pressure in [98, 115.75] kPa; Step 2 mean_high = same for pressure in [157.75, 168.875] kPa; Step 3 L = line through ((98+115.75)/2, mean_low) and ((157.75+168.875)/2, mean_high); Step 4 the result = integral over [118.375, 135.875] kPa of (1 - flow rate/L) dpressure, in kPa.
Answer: 3.3 kPa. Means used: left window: 1.8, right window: 1.47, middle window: 1.36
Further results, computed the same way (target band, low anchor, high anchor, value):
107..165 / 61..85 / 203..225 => 2.4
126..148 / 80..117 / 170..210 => 3.6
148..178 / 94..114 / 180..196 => 3.5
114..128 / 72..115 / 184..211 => 1.8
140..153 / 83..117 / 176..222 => 1.0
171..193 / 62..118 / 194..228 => 1.4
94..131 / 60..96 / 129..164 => -3.1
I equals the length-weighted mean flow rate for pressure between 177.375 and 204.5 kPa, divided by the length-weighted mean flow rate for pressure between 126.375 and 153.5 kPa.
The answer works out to 1.1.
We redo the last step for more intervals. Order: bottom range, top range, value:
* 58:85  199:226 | 1.23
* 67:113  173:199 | 0.95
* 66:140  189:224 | 1.08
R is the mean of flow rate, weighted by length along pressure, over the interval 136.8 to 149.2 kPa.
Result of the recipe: 1.59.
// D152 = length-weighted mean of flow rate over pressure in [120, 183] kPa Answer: 1.49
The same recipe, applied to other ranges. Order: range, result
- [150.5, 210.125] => 1.61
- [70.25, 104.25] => 1.74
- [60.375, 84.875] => 1.46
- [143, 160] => 1.57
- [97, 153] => 1.59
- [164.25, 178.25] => 1.49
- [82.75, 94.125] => 1.73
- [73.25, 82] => 1.69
